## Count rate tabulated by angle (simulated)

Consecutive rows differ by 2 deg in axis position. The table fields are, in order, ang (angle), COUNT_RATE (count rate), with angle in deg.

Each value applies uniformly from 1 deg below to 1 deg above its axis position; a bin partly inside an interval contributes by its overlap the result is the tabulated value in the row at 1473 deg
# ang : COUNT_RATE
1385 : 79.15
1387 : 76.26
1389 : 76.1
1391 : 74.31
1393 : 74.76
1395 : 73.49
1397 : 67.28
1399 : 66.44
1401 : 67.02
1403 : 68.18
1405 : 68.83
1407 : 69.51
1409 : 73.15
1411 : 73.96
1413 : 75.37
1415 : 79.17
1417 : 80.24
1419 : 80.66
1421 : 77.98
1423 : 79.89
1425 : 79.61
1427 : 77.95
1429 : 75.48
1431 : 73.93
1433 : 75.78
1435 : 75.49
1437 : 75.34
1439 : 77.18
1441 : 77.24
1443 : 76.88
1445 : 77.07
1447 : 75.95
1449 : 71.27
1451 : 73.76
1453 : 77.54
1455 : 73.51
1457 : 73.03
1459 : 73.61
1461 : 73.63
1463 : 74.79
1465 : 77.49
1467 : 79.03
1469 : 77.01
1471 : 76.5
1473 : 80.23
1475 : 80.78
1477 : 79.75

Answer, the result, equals 80.23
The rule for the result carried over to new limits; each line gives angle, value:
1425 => 79.61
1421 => 77.98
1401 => 67.02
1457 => 73.03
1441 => 77.24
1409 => 73.15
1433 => 75.78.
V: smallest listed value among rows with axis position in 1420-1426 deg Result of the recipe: 77.98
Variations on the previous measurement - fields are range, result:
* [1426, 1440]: 73.93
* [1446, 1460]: 71.27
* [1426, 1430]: 75.48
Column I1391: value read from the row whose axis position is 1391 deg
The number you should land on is 74.31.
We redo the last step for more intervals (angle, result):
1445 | 77.07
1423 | 79.89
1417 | 80.24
